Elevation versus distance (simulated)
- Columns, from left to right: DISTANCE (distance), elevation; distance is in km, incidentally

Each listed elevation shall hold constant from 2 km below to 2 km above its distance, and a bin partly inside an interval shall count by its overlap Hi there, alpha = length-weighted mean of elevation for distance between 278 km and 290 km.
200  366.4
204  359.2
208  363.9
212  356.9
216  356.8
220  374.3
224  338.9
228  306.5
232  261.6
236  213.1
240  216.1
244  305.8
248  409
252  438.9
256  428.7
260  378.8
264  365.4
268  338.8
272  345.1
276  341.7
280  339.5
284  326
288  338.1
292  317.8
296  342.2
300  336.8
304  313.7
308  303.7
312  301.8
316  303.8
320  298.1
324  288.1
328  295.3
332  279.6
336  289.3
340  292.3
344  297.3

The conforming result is 335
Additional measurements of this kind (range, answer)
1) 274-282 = 341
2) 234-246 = 245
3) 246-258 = 426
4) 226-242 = 249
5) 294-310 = 324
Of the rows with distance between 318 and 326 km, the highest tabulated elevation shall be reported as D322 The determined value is 298.1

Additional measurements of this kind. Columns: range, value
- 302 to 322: 313.7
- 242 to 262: 438.9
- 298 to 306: 336.8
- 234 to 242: 216.1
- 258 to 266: 378.8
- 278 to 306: 342.2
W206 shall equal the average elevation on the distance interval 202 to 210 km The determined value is 362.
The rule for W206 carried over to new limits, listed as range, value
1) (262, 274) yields 350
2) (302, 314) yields 306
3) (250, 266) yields 403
